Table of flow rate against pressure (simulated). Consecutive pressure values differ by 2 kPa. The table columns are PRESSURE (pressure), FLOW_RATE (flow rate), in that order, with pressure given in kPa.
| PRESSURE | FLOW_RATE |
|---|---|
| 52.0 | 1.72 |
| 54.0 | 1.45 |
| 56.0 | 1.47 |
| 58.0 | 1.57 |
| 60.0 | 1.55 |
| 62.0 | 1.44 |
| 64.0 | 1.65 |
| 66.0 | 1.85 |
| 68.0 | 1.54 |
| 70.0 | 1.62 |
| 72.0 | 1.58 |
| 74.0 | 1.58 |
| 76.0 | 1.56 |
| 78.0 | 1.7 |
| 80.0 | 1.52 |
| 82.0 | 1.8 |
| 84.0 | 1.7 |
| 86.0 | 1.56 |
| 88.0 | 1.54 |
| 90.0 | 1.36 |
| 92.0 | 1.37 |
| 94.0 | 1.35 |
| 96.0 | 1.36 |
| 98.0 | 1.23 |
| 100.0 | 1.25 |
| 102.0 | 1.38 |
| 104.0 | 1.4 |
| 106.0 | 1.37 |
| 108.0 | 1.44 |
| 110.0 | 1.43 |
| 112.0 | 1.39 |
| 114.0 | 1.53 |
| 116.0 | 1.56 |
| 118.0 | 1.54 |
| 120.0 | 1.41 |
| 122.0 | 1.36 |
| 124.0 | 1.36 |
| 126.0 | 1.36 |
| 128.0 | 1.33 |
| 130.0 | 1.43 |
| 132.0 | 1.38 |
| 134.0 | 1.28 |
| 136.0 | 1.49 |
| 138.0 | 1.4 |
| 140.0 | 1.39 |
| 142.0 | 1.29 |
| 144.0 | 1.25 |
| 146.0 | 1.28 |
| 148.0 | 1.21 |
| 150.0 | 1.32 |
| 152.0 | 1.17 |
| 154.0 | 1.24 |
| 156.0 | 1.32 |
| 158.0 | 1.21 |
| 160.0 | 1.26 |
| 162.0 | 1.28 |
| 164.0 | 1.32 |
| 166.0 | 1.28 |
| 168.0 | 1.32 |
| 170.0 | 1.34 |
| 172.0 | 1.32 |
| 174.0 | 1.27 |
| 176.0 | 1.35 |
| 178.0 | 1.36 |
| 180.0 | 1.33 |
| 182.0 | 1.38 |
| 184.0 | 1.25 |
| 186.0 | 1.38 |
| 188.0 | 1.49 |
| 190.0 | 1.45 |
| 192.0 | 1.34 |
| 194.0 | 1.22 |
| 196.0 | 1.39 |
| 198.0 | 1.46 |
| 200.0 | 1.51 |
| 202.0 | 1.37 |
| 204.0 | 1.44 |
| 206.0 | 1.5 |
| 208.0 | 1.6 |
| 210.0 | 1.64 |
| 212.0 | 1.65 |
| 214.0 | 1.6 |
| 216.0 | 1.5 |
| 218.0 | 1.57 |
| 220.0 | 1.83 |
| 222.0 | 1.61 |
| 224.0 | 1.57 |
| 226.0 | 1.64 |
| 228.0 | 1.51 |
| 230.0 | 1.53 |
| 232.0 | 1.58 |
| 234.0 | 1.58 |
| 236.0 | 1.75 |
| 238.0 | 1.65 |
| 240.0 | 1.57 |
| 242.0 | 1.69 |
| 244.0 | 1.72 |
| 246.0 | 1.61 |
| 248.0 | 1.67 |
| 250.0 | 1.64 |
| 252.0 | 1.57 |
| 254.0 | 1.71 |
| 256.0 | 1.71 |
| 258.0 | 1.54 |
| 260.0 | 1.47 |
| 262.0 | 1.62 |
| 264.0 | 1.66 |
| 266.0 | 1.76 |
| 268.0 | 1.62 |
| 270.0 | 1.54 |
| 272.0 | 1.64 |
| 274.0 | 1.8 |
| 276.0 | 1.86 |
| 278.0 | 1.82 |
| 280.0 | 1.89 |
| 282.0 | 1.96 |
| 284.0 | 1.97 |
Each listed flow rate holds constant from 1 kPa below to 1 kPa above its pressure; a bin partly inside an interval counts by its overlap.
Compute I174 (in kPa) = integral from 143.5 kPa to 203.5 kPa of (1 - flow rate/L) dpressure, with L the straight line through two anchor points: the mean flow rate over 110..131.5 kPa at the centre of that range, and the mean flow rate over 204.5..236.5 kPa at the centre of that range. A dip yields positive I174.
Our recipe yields 7.7 kPa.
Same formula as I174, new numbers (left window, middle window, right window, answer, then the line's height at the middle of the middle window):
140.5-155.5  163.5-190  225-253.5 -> 0.6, 1.37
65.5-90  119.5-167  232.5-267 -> 9.0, 1.62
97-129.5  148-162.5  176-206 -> 1.4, 1.39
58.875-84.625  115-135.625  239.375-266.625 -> 2.8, 1.63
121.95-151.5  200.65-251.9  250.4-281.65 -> -0.7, 1.58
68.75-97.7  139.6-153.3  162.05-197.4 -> 1.4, 1.41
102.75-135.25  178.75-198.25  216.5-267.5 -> 2.1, 1.53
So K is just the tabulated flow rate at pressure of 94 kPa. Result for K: 1.35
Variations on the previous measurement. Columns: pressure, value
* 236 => 1.75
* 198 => 1.46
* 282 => 1.96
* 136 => 1.49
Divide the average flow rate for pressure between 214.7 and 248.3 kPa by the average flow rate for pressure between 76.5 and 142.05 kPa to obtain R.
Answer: 1.13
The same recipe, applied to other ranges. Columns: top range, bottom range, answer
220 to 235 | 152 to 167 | 1.26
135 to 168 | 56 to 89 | 0.81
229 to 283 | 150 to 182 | 1.29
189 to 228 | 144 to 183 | 1.18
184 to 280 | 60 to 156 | 1.10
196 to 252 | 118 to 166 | 1.20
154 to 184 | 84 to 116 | 0.92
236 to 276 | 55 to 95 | 1.05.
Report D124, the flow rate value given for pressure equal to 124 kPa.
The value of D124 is 1.36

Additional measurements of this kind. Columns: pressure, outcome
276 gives 1.86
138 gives 1.4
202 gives 1.37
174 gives 1.27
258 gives 1.54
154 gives 1.24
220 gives 1.83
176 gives 1.35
